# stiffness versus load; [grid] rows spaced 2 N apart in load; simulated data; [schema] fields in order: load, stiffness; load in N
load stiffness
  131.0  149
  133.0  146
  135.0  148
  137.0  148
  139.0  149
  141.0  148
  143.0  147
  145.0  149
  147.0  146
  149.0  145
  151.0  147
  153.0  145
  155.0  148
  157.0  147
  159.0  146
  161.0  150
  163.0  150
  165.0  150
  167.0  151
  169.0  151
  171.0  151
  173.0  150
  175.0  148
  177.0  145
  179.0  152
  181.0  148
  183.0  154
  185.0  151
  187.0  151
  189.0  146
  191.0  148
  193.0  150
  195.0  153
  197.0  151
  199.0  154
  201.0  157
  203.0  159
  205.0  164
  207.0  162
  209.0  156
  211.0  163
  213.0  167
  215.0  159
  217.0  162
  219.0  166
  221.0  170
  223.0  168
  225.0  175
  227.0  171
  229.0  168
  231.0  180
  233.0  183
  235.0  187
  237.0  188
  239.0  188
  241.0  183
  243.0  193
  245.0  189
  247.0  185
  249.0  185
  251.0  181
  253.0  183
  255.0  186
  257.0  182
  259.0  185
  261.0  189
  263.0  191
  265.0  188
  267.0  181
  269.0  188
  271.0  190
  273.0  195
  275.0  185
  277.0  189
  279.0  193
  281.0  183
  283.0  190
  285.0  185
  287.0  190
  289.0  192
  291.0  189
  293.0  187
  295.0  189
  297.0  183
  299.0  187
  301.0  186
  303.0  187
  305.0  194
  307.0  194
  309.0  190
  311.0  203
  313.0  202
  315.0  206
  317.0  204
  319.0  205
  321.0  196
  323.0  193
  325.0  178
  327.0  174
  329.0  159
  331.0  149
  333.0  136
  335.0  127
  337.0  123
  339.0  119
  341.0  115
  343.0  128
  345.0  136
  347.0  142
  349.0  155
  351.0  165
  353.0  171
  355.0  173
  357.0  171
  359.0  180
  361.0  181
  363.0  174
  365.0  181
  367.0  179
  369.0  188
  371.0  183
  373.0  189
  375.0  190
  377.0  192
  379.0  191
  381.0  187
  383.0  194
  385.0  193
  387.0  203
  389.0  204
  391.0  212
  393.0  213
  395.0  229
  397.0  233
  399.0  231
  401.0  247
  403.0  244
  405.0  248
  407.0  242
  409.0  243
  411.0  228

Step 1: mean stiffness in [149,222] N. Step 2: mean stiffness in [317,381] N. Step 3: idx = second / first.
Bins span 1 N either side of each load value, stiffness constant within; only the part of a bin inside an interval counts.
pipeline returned 1.1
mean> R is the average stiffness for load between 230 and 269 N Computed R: 186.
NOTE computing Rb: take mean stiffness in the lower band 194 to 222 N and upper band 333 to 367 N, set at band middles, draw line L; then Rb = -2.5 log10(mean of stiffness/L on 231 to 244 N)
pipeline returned -0.18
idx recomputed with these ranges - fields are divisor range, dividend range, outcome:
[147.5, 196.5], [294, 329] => 1.28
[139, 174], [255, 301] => 1.27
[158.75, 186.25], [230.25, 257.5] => 1.24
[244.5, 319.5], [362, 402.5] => 1.06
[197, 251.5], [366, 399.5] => 1.16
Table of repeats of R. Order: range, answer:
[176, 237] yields 161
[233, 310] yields 188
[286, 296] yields 189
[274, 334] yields 187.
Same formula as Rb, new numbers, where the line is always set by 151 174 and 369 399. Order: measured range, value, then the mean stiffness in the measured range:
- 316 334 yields 0.06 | 177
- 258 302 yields -0.07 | 188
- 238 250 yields -0.12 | 187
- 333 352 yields 0.38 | 135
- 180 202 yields 0.03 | 151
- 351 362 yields 0.12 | 174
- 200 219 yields -0.01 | 161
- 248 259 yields -0.08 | 184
